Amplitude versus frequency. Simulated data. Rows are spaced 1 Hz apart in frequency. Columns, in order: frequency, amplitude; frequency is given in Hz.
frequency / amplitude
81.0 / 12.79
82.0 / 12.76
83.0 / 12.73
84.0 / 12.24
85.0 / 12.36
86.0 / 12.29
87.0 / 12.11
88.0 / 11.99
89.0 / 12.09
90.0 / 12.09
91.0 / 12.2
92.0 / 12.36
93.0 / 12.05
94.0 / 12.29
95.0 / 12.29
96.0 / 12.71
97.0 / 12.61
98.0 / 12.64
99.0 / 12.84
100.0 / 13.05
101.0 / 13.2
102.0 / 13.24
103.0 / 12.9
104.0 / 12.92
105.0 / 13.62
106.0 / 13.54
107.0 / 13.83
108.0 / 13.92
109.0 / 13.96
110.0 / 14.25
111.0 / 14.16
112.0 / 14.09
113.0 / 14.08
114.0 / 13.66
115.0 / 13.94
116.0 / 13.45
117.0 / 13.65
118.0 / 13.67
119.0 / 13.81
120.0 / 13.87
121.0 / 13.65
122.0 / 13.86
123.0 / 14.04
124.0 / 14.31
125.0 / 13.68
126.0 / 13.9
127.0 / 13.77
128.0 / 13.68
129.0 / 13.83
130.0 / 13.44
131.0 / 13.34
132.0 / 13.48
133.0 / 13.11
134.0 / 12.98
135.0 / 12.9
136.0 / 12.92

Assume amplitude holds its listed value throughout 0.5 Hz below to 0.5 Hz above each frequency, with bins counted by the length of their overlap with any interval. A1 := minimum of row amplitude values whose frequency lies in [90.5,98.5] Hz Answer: 12.05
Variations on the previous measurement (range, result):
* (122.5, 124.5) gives 14.04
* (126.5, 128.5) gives 13.68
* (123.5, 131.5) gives 13.34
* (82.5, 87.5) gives 12.11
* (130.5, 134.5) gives 12.98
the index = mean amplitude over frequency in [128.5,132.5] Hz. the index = 13.5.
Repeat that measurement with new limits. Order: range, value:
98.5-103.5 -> 13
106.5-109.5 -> 13.9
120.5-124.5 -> 14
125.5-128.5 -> 13.8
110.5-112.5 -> 14.1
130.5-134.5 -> 13.2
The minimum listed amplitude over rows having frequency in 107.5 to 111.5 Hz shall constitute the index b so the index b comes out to 13.92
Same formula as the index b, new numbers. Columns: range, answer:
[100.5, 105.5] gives 12.9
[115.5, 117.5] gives 13.45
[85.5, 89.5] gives 11.99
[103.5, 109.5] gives 12.92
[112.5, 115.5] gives 13.66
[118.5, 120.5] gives 13.81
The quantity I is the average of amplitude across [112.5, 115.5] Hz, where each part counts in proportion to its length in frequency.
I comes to 13.9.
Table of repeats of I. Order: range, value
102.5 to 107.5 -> 13.4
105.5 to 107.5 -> 13.7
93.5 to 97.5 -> 12.5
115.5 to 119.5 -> 13.6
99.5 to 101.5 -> 13.1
